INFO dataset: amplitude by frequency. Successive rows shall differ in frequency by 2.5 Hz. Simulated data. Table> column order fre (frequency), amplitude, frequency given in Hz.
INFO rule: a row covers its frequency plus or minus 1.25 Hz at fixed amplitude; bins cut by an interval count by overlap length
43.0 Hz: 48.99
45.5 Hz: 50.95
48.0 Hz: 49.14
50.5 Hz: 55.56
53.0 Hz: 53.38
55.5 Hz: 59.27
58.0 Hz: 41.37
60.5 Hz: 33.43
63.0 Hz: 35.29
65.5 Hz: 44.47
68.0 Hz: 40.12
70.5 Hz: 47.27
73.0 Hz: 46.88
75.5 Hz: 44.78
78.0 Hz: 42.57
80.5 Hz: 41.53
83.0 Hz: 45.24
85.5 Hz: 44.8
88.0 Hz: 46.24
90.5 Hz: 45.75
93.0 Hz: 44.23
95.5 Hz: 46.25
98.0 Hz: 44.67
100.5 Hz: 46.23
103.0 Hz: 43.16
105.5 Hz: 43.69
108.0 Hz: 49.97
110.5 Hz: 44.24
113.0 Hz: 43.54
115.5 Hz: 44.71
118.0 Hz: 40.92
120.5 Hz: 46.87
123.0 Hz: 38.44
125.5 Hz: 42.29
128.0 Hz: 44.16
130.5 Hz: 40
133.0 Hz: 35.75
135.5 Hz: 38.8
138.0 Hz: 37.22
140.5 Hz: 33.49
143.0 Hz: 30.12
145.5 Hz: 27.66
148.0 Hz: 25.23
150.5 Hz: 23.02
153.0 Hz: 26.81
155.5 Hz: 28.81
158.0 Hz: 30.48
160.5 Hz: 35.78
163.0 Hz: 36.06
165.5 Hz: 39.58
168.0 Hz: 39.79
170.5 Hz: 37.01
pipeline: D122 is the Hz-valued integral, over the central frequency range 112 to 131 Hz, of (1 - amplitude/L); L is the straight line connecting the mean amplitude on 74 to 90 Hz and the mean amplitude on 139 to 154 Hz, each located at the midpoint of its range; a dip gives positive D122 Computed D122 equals -4.7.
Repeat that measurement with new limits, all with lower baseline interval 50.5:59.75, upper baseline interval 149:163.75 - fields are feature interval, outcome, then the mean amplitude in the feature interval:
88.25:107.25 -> -1.4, 45.1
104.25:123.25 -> -2.7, 44.3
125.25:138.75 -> -1.8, 39.6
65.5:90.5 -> 0.9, 44.5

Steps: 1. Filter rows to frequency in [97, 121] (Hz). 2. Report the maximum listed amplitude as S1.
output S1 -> 49.97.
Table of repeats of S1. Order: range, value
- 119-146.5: 46.87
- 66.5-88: 47.27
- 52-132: 59.27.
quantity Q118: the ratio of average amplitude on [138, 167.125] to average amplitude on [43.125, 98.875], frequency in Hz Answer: 0.7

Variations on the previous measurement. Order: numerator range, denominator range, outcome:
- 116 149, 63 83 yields 0.86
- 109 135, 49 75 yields 0.92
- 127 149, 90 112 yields 0.77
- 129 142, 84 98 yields 0.82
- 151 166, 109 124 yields 0.74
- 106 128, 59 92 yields 1.02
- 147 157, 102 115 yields 0.58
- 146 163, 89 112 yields 0.64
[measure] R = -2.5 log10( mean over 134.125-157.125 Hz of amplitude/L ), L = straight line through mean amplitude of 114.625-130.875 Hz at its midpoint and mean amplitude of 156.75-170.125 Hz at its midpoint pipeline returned 0.28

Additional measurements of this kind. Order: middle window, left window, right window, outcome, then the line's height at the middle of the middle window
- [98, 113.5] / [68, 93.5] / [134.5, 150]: -0.15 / 39.4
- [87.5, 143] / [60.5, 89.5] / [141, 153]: -0.24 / 34.1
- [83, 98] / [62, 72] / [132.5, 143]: -0.14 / 39.9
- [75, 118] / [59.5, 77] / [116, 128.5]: -0.06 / 42.2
